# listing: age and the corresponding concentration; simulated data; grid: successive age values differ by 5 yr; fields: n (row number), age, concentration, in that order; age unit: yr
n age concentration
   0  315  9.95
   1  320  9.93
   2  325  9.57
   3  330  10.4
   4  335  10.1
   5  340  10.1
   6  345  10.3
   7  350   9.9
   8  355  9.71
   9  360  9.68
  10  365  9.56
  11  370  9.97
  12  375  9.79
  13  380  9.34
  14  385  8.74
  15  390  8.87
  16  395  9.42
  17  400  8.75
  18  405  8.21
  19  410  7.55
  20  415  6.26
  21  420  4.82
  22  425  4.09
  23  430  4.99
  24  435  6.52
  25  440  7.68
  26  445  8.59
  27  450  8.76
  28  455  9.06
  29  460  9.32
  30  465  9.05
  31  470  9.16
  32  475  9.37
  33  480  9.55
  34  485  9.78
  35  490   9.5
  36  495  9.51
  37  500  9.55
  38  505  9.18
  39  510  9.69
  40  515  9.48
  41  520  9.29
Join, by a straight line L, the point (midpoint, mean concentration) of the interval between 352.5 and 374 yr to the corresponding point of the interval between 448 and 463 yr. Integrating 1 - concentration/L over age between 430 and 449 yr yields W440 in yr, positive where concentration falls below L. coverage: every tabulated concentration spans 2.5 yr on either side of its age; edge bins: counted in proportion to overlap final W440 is 3.8 yr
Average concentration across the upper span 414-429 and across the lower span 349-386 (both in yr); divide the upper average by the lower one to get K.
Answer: 0.51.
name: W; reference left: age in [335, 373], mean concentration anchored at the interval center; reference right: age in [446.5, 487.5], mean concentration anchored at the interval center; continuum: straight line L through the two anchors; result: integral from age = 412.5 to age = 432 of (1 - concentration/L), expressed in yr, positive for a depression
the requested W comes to 9.2 yr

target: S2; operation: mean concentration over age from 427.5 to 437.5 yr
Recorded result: 5.75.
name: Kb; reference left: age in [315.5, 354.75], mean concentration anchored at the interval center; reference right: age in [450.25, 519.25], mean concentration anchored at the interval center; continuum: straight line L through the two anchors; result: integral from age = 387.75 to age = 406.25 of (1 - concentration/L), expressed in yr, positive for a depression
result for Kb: 1.7 yr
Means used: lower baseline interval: 10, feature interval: 8.85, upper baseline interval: 9.38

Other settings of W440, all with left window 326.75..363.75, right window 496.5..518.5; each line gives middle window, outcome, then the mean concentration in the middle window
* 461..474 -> 0.6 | 9.16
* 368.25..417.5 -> 5.9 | 8.67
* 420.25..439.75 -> 8.6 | 5.44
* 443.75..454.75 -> 1.0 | 8.76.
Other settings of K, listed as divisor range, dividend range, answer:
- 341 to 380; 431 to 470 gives 0.85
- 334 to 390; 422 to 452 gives 0.69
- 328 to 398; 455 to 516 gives 0.97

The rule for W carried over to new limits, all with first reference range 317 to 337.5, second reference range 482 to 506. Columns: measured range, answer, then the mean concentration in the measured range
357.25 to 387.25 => 1.1 yr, 9.52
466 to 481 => 0.4 yr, 9.31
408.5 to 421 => 4.5 yr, 6.27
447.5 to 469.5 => 1.3 yr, 9.06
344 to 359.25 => 0.0 yr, 9.9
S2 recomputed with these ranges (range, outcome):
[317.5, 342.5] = 10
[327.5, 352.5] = 10.2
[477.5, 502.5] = 9.58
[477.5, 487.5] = 9.67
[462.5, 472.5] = 9.11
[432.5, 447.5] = 7.6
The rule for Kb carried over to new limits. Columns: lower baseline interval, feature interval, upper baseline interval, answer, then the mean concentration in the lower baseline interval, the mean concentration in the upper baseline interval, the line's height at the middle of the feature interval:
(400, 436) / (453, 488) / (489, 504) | -3.9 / 6.23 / 9.49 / 8.41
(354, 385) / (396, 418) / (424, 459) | 1.8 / 9.6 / 7.32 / 8.41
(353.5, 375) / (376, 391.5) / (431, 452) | 0.2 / 9.74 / 7.66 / 9.21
